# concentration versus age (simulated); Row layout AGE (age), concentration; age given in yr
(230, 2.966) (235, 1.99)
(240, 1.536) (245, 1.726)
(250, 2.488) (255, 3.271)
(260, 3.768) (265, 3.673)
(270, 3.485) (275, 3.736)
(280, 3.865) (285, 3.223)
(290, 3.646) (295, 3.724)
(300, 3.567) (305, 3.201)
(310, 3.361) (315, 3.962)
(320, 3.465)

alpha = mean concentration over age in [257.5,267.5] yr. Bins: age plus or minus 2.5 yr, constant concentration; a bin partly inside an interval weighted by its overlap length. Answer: 3.72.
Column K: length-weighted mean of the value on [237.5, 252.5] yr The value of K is 1.92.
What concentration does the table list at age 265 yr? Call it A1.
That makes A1 3.673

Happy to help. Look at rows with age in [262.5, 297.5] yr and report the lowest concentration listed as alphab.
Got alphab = 3.223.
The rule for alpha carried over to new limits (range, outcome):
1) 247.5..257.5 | 2.88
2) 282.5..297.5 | 3.53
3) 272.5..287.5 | 3.61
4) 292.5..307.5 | 3.5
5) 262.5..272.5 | 3.58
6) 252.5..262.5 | 3.52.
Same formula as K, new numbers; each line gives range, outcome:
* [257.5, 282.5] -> 3.71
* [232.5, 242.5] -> 1.76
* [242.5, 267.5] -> 2.99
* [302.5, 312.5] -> 3.28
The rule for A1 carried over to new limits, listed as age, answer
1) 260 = 3.768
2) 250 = 2.488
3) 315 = 3.962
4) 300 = 3.567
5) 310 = 3.361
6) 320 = 3.465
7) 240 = 1.536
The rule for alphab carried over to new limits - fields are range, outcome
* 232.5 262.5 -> 1.536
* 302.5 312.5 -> 3.201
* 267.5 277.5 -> 3.485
